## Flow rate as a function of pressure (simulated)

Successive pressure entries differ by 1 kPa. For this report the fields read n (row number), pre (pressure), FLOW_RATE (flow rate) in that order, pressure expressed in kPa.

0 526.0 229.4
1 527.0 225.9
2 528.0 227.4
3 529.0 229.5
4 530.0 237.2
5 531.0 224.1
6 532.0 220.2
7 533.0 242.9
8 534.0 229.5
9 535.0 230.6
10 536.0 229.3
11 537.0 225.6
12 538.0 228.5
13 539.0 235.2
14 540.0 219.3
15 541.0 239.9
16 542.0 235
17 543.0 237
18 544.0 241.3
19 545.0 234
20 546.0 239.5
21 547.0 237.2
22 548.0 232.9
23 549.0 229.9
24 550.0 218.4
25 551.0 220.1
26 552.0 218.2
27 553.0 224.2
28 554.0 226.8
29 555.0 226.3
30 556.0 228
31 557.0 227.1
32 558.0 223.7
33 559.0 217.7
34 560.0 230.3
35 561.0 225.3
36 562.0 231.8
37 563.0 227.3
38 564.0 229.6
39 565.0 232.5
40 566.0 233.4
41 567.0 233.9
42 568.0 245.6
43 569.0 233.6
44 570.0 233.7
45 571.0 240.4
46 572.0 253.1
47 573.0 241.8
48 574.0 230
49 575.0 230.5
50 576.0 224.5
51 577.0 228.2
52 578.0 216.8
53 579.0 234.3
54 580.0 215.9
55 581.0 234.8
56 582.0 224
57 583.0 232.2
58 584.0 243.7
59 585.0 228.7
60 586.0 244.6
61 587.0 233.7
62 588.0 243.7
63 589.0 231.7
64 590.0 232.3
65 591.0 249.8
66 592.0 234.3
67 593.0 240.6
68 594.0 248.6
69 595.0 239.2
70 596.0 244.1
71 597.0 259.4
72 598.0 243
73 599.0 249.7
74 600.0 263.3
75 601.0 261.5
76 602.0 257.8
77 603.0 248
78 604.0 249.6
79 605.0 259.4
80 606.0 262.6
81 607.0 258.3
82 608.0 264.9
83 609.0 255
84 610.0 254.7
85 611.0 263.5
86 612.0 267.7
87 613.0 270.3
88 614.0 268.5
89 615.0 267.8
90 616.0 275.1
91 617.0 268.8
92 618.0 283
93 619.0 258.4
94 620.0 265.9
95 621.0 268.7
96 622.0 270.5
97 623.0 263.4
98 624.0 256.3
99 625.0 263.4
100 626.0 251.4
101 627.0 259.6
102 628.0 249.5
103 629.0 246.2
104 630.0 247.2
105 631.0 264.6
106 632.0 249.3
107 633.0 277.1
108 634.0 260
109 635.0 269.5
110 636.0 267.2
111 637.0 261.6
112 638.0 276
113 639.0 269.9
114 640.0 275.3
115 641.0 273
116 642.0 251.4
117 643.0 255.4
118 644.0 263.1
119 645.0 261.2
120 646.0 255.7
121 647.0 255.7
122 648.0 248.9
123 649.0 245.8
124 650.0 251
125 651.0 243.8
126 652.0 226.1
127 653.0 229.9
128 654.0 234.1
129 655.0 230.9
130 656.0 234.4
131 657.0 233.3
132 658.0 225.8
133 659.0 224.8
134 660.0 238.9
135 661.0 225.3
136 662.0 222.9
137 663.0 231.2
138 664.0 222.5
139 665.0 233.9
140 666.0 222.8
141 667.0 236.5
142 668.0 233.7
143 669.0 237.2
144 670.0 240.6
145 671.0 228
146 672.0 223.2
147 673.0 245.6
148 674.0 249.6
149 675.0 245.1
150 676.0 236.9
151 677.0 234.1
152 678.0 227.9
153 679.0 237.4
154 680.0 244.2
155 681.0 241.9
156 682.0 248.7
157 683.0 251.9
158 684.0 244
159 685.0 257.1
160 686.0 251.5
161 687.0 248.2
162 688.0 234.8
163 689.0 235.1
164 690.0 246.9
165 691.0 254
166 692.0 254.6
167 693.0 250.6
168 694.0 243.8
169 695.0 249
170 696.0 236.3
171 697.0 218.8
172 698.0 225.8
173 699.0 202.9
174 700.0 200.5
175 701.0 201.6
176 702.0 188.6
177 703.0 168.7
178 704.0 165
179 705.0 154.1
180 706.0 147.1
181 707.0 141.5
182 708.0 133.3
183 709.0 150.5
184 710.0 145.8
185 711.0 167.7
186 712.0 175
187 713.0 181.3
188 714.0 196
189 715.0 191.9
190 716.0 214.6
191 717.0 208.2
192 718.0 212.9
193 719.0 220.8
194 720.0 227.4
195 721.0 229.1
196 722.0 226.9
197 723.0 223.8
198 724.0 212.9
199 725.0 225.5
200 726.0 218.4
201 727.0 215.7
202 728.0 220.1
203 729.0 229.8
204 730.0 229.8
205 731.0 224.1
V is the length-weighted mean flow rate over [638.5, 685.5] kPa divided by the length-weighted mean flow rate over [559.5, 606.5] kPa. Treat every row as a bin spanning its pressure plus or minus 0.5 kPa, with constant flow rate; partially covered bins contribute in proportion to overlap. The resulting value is 1.01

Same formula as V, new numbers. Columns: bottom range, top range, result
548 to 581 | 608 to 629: 1.15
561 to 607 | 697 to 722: 0.78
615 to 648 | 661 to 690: 0.91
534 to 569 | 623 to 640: 1.14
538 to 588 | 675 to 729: 0.93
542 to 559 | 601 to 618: 1.15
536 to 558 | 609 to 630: 1.15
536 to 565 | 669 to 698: 1.06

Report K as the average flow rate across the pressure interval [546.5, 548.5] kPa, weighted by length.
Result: 235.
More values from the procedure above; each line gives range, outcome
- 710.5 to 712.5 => 171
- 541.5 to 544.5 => 238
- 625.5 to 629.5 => 252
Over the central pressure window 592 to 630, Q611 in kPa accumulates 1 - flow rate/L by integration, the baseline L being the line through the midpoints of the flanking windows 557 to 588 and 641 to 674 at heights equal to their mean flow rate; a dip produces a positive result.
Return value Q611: -3.8 kPa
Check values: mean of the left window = 232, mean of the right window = 239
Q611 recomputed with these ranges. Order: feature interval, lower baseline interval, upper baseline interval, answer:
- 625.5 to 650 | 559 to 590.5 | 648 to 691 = -2.47 kPa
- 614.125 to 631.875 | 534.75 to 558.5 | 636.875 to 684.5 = -1.81 kPa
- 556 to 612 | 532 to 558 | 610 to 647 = 1.29 kPa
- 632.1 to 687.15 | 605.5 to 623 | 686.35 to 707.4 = -1.81 kPa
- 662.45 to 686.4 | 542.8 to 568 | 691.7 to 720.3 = -4.30 kPa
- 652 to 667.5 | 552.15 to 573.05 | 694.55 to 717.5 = -2.29 kPa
